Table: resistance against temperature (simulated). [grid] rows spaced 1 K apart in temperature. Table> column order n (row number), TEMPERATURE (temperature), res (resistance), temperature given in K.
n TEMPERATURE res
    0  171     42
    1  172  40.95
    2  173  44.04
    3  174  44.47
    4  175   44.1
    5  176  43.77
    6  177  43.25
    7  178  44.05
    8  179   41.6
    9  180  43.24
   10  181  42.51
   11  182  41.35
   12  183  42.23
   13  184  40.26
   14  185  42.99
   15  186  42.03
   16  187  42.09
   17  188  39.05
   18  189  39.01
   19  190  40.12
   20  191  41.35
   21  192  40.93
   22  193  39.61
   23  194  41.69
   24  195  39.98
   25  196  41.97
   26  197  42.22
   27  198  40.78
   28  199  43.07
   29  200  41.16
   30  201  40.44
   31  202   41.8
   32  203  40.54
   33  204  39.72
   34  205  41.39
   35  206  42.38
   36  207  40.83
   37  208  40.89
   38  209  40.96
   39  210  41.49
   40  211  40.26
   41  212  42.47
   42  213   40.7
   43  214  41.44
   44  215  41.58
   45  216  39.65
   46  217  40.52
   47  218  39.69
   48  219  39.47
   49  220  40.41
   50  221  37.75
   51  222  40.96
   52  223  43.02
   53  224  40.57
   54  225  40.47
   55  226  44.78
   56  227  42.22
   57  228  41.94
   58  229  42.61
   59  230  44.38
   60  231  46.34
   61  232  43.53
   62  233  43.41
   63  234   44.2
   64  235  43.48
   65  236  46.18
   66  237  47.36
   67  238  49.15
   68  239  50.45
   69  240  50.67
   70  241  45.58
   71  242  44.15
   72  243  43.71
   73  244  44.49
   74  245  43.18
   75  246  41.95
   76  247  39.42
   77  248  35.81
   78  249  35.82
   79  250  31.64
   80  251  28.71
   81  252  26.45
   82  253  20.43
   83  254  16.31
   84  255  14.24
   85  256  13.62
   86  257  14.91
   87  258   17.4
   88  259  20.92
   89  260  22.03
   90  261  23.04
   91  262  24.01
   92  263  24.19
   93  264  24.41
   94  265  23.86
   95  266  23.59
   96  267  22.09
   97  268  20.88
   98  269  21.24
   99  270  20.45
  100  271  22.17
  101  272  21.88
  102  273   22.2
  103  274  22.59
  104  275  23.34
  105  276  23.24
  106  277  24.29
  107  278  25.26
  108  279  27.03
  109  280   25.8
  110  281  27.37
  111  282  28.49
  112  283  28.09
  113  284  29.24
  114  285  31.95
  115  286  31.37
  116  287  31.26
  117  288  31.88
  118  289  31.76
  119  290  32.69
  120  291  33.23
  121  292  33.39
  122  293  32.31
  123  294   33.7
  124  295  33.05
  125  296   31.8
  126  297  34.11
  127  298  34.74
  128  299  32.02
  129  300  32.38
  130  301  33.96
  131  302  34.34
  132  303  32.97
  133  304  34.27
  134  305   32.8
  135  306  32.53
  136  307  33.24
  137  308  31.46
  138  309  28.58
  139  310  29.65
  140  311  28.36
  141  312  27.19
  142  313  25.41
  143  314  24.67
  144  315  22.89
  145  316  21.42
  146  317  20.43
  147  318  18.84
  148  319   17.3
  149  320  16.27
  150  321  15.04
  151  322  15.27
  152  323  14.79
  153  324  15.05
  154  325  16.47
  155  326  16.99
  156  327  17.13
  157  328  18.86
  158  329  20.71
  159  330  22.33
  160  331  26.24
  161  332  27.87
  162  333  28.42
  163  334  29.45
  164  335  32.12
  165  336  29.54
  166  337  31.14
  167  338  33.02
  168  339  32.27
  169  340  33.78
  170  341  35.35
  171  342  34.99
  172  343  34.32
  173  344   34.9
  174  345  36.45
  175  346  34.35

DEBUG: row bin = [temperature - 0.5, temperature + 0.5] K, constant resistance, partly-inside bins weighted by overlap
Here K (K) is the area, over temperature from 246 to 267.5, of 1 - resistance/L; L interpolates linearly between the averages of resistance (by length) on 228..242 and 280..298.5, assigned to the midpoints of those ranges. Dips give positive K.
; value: 8.5 K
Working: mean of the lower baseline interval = 45.7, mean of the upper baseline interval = 31.5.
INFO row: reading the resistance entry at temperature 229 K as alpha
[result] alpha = 42.61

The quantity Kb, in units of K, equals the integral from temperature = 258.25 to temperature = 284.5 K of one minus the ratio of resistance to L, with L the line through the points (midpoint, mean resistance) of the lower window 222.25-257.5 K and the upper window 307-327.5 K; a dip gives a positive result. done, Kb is 6.3 K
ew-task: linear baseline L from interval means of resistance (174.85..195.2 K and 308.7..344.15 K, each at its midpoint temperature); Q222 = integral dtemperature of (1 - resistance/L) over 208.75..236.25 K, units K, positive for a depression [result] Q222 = -3.5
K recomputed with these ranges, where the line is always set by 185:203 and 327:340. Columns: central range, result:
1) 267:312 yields 3.4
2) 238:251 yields -2.1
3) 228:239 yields -2.4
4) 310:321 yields 2.6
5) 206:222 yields -0.6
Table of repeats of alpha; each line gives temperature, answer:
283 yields 28.09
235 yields 43.48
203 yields 40.54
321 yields 15.04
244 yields 44.49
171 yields 42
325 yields 16.47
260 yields 22.03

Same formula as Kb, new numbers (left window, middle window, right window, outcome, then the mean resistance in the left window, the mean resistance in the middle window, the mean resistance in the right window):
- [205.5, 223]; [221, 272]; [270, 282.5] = -1.55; 40.7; 33.8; 24.3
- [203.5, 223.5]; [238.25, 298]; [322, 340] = 7.33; 40.8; 29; 24.3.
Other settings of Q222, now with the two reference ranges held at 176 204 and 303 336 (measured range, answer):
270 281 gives 2.3 K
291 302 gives -2.5 K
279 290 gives -0.4 K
